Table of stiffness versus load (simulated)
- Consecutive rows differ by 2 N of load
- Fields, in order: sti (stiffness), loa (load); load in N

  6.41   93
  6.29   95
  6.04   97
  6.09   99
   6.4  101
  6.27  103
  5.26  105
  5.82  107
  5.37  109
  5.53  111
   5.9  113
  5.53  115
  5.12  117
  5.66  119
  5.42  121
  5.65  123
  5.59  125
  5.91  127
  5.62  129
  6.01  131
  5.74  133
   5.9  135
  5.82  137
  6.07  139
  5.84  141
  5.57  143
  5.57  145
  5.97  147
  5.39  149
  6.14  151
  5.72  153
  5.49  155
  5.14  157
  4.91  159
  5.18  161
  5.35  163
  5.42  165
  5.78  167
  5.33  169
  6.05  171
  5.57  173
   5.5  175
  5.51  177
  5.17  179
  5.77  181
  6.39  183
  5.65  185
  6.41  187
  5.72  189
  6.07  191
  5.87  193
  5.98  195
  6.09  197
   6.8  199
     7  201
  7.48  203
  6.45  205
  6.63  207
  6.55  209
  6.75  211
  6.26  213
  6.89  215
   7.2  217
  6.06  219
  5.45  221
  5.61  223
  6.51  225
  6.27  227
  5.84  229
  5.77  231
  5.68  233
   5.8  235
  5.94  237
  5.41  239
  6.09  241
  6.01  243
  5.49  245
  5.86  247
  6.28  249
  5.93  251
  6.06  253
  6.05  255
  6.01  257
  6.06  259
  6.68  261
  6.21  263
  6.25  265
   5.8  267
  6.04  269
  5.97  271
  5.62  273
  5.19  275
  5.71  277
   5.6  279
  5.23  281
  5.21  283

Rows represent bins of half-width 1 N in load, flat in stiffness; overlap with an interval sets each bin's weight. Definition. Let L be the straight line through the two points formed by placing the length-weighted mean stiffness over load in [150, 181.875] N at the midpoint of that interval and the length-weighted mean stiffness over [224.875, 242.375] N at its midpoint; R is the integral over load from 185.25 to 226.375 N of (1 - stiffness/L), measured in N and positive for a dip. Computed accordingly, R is -4.6 N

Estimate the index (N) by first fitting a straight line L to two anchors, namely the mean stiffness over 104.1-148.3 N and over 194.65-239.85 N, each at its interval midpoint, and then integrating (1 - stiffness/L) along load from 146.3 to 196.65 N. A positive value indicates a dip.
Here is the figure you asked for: 2.7 N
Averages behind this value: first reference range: 5.67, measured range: 5.66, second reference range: 6.29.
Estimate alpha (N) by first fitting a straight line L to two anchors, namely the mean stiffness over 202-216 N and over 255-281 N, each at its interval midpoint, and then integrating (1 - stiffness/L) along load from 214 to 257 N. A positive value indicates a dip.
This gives 2.3 N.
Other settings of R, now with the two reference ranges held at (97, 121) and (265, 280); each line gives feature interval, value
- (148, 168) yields 1.0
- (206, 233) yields -2.5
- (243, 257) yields -0.5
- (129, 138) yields -0.2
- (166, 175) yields 0.1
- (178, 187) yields -0.1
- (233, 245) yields -0.1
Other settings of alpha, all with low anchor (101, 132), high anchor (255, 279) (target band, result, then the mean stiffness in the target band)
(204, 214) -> -1.2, 6.53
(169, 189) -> 0.1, 5.75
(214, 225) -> -0.8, 6.27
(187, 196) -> -0.2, 5.97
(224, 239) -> -0.1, 5.94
